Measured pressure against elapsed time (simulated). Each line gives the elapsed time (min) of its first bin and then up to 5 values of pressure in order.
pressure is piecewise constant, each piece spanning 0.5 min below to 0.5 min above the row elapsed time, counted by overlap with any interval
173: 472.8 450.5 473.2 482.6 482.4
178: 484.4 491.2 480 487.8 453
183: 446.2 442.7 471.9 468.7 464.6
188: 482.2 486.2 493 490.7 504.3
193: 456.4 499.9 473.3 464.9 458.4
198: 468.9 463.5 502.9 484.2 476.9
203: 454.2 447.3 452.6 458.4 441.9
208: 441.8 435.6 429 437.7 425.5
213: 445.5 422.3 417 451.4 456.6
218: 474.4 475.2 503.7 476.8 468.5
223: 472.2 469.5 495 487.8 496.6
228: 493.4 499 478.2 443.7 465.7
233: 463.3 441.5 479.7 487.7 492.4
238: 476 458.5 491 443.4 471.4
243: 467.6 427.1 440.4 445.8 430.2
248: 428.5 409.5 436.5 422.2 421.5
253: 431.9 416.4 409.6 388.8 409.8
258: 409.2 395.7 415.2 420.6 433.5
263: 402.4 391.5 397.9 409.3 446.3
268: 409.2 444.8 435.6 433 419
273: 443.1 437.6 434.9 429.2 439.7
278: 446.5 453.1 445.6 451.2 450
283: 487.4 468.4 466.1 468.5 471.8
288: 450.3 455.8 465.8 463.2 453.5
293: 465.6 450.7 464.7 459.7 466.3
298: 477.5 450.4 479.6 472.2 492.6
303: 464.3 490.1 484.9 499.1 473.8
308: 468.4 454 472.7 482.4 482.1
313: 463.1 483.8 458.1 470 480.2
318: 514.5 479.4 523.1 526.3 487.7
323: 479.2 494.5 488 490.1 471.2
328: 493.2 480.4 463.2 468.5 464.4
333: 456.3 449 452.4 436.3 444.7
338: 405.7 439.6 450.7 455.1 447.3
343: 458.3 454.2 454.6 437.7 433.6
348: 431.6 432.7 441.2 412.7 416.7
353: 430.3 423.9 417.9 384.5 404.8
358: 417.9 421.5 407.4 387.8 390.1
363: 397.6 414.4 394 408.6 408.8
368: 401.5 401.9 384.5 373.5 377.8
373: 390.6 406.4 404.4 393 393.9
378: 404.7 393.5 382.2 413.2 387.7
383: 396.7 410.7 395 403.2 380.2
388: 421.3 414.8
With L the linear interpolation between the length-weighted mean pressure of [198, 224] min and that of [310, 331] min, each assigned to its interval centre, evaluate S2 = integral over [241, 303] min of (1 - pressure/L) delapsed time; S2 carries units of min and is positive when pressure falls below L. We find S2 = 4.2 min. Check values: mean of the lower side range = 457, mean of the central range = 441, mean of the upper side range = 485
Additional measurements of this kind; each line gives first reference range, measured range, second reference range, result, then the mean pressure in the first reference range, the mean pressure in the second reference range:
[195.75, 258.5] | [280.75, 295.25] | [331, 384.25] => -0.8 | 454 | 418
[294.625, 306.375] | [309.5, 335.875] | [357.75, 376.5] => -1.7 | 475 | 399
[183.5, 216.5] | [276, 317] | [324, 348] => -0.8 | 461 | 457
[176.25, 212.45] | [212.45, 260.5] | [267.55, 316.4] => 1.2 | 467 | 460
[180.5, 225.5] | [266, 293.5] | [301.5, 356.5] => 0.8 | 464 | 462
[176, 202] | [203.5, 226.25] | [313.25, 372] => 0.7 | 476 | 443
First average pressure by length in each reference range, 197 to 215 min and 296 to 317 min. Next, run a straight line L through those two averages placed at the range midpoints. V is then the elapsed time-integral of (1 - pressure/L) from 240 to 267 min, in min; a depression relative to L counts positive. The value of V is 2.2 min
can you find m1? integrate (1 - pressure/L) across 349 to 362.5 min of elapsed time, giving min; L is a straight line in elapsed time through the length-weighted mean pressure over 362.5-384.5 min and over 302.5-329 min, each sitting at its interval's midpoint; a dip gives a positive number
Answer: 0.4 min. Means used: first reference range 484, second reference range 397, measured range 413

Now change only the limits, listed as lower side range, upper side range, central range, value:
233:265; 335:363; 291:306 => -1.35 min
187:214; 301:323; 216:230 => -0.40 min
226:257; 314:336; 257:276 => 1.62 min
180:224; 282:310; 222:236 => -0.33 min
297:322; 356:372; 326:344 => -0.53 min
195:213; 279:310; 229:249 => 0.03 min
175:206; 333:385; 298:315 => -1.64 min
